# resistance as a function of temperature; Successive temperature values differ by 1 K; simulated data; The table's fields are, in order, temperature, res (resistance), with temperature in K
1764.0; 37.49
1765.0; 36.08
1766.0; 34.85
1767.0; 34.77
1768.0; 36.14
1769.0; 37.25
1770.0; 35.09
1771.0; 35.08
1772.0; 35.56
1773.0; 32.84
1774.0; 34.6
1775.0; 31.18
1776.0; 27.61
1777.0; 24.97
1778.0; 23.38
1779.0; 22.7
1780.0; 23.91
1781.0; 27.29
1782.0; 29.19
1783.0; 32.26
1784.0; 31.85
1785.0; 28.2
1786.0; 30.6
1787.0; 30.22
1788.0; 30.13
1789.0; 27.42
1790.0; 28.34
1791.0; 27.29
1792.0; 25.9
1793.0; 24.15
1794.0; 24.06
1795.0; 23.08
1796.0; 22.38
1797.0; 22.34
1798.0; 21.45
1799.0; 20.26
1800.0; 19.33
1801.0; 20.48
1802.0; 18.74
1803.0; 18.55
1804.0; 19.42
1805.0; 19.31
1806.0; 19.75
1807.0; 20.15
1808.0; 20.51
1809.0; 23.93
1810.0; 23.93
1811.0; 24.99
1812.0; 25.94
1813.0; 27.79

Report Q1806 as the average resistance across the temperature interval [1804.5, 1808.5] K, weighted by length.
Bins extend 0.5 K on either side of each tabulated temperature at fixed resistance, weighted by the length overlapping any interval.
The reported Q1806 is 19.9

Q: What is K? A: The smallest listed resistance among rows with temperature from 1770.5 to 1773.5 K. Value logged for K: 32.84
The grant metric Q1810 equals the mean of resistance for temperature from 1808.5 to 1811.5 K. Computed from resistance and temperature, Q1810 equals 24.3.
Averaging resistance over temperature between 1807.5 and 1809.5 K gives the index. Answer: 22.2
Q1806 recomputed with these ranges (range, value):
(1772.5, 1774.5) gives 33.7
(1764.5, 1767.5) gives 35.2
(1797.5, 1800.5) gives 20.3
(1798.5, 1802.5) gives 19.7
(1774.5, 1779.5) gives 26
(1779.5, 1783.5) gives 28.2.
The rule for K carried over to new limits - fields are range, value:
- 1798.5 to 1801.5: 19.33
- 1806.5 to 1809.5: 20.15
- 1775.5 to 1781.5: 22.7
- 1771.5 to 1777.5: 24.97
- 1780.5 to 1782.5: 27.29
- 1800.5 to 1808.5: 18.55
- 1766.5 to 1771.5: 34.77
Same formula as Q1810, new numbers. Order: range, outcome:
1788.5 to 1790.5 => 27.9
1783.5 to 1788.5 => 30.2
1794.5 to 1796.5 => 22.7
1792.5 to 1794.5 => 24.1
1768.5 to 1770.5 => 36.2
